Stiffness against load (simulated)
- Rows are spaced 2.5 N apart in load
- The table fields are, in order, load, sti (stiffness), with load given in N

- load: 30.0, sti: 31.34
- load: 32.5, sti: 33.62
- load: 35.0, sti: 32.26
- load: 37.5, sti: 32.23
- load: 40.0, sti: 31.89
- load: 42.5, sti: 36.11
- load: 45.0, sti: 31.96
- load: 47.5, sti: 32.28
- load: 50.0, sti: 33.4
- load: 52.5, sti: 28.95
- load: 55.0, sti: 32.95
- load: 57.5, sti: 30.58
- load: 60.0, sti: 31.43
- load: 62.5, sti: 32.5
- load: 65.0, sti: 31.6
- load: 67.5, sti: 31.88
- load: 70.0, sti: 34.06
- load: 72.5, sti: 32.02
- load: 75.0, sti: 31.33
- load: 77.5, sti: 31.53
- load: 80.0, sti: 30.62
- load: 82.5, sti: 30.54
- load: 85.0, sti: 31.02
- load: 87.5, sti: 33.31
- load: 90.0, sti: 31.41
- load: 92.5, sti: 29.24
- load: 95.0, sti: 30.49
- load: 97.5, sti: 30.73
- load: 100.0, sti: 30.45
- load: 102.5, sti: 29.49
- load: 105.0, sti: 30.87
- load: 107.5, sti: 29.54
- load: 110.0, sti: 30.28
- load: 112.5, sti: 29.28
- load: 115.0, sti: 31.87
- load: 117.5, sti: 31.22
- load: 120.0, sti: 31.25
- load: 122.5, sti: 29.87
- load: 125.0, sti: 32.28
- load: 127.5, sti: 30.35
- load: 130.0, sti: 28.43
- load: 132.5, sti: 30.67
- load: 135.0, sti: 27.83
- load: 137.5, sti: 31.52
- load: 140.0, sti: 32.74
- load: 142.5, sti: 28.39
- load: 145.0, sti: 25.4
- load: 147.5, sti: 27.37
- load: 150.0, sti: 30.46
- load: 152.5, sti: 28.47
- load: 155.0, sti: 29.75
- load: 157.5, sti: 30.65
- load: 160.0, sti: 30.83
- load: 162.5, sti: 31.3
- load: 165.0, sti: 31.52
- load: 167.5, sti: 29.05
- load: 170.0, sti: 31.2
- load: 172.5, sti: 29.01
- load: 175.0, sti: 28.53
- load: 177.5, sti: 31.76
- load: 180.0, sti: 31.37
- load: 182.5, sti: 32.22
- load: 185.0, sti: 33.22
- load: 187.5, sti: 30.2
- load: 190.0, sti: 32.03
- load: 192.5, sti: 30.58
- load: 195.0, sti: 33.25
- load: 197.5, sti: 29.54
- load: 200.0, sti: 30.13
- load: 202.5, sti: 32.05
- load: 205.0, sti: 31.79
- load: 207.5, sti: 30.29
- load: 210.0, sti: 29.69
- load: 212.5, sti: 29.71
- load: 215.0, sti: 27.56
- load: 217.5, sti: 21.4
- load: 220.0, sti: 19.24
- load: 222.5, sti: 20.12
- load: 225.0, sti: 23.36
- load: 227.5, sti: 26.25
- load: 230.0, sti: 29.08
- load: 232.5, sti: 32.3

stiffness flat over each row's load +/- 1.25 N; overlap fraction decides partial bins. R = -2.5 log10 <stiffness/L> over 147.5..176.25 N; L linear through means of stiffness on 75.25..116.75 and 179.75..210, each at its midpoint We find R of 0.041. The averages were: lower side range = 30.7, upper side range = 31.3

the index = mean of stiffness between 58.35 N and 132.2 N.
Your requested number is 31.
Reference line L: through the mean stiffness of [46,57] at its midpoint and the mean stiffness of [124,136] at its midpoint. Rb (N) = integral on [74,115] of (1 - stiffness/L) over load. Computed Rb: 0.1 N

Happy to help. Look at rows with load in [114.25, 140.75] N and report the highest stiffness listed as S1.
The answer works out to 32.74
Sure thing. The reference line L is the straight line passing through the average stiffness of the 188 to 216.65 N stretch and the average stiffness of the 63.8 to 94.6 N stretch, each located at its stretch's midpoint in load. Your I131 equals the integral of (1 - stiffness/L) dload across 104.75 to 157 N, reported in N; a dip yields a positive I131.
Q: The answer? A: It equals 2.0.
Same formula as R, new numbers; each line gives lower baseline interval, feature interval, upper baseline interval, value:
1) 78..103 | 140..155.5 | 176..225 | 0.05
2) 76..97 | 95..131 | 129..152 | -0.01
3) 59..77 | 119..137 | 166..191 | 0.05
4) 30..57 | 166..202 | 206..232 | -0.14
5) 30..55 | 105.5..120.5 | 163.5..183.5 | 0.03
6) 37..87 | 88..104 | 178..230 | 0.03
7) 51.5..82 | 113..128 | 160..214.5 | 0.01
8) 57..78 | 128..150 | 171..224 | 0.05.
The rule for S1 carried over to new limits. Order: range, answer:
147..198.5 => 33.25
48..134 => 34.06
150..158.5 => 30.65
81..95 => 33.31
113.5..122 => 31.87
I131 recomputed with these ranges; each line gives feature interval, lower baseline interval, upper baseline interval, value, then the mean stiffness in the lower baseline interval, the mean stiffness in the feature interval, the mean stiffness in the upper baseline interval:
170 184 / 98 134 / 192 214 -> 0.0 N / 30.4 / 30.7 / 30.8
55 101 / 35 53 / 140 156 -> -0.2 N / 32.5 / 31.4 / 28.6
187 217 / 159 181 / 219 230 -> -4.8 N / 30.5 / 30.3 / 23.1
